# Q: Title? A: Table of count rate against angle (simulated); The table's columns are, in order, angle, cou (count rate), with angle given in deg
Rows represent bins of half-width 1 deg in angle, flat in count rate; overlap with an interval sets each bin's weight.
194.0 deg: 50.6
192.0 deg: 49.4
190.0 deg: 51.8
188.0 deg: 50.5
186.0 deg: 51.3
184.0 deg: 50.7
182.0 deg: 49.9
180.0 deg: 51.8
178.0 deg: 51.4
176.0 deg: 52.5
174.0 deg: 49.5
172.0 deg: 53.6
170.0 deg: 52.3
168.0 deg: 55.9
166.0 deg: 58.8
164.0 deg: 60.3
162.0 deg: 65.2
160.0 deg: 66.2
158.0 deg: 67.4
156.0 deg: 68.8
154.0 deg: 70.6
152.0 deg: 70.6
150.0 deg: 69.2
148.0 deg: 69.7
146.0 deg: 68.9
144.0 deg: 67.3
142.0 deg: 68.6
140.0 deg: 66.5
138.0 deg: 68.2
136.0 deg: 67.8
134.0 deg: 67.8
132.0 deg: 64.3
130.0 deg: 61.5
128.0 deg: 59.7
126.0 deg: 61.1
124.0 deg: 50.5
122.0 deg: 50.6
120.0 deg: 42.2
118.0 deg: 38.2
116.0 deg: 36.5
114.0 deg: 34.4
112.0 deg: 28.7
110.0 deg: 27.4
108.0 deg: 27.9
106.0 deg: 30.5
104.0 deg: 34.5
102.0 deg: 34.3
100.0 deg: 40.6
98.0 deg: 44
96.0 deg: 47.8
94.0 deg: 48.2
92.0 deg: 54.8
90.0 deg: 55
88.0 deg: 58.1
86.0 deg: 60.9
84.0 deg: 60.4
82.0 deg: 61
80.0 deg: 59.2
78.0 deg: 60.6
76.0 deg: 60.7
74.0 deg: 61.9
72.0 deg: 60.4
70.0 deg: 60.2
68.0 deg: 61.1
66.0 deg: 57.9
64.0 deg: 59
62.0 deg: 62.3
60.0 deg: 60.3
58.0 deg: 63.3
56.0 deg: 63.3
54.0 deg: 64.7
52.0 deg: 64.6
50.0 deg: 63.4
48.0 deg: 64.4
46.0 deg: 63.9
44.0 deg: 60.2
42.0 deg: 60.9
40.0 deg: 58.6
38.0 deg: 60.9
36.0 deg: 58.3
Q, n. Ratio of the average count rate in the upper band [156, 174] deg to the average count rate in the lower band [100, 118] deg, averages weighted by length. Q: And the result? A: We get 1.8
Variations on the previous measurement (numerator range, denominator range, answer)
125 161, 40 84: 1.09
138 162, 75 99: 1.22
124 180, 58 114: 1.23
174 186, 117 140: 0.88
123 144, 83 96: 1.15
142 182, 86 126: 1.45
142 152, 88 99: 1.36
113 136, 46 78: 0.84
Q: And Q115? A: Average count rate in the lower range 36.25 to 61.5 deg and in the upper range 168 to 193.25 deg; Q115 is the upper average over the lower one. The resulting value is 0.83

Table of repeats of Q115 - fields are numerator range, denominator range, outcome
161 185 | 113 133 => 1.09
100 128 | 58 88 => 0.65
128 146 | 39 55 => 1.06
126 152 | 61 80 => 1.10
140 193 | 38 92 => 0.98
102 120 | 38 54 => 0.53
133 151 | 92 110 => 1.76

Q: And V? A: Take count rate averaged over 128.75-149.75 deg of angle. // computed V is 67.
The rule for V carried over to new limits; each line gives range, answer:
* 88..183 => 53.9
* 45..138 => 53.6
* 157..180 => 57.3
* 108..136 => 47.9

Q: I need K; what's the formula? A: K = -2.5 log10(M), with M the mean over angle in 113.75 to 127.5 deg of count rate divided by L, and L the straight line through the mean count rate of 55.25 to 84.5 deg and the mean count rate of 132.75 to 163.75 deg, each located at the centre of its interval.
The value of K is 0.39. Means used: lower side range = 60.8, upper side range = 68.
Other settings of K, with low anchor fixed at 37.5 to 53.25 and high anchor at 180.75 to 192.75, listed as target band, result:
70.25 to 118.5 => 0.23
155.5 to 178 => -0.12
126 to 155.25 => -0.23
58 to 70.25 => 0.00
